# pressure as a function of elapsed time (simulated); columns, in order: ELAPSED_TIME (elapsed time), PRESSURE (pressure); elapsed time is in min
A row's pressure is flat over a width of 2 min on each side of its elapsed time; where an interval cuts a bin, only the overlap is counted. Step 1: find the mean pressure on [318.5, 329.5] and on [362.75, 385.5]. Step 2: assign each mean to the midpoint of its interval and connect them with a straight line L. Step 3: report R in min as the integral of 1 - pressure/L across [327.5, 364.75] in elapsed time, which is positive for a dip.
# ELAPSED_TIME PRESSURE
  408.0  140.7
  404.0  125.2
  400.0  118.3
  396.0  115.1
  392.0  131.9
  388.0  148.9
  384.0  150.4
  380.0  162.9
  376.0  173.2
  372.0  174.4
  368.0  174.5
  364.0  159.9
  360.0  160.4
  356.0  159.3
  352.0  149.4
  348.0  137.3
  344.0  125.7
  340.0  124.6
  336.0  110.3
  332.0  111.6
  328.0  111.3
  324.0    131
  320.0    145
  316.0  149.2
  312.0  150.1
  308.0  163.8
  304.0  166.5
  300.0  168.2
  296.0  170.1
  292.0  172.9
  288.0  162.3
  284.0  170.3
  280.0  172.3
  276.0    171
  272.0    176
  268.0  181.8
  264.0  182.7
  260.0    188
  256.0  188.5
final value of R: 2.9 min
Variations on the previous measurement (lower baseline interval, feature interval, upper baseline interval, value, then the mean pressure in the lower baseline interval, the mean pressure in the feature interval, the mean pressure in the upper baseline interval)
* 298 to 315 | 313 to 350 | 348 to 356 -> 6.4 min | 161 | 128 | 149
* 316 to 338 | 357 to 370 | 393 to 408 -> -4.3 min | 124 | 164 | 123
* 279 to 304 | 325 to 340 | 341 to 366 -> 3.9 min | 169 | 114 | 148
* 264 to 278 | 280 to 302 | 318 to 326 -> -1.0 min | 177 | 169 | 138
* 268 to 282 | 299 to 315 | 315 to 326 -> -1.1 min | 174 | 161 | 141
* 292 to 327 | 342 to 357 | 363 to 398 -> 1.3 min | 155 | 142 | 154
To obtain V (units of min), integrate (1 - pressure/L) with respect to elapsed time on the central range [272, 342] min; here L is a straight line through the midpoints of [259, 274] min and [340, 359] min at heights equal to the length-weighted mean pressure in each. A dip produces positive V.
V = 5.3 min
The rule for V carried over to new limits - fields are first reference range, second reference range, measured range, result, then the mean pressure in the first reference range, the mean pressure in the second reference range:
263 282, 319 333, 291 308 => -2.1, 176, 124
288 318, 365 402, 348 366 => -0.1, 163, 150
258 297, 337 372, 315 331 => 2.8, 175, 149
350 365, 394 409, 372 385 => -2.2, 157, 124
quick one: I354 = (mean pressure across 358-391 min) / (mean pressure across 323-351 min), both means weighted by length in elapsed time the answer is 1.3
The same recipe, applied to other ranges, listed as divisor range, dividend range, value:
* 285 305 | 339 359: 0.84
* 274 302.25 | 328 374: 0.84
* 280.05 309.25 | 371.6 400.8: 0.87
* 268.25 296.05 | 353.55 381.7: 0.97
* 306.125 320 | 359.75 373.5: 1.10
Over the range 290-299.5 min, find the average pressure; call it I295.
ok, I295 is 171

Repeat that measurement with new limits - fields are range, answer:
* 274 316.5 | 166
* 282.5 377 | 151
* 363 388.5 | 164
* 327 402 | 142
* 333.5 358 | 134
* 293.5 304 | 169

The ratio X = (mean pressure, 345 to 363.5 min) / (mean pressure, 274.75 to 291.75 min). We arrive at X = 0.89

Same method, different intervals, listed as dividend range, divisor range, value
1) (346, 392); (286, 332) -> 1.04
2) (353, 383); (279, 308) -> 0.98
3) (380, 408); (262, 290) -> 0.77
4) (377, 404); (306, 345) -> 1.04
